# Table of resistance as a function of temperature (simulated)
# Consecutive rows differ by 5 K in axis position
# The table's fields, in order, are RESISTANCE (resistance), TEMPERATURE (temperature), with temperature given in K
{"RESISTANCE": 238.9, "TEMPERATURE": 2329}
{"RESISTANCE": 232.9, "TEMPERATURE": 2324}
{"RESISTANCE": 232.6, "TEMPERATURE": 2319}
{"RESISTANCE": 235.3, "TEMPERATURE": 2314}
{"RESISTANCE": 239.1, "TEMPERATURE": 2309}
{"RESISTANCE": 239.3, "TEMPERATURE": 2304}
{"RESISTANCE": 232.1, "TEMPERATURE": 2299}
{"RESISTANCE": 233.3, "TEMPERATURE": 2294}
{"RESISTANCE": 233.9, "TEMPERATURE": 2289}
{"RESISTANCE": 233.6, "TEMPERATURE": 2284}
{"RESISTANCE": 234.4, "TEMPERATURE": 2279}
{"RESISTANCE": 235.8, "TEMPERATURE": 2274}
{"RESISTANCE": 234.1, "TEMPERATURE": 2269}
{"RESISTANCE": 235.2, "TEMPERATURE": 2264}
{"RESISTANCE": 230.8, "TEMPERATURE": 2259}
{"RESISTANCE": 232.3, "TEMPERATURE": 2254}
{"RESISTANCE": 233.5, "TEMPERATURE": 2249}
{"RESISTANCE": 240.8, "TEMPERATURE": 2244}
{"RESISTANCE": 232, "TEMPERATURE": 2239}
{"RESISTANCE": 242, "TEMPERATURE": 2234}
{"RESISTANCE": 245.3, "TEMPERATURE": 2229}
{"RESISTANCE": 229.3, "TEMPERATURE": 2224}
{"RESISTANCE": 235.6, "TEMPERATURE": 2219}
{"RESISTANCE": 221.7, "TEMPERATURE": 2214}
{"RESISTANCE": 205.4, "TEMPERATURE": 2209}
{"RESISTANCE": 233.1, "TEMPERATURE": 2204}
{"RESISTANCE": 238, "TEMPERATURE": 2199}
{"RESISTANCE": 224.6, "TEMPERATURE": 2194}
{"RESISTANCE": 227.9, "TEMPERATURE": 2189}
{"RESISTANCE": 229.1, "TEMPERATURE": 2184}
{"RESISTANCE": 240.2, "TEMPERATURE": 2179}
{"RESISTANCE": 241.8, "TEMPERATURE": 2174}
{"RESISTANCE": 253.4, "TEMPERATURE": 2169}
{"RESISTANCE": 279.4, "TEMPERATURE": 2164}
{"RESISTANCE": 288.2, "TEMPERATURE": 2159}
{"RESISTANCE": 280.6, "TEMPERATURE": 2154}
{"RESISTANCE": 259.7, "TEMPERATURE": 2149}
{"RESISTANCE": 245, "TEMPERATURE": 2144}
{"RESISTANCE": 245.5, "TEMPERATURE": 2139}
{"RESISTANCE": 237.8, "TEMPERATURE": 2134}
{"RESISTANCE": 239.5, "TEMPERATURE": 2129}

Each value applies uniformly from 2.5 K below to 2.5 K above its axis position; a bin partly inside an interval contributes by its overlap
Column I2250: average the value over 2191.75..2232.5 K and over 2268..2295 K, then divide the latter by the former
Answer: 1.02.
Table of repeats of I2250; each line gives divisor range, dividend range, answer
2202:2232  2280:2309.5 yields 1.03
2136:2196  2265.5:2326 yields 0.93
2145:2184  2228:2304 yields 0.90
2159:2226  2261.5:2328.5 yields 0.99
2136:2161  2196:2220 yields 0.86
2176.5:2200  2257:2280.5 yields 1.01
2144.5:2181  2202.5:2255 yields 0.88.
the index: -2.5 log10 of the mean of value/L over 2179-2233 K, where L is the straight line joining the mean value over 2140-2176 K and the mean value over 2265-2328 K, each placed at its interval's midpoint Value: 0.11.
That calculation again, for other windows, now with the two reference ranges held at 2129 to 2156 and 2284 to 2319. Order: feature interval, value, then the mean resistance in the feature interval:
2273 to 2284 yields 0.01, 235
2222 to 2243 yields 0.02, 238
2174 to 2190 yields 0.06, 234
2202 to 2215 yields 0.12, 219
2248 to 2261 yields 0.04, 232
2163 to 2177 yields -0.03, 255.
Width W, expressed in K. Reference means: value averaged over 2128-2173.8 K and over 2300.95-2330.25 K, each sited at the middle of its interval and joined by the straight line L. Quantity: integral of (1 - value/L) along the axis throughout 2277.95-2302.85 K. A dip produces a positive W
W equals 0.6 K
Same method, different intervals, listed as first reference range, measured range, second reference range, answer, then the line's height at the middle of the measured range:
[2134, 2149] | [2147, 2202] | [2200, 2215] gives -3.90 K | 234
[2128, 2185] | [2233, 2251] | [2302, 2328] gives 0.57 K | 244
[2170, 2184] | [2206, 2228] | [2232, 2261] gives 1.16 K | 237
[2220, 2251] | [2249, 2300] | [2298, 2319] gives 0.67 K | 237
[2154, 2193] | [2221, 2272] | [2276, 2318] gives 1.38 K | 242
